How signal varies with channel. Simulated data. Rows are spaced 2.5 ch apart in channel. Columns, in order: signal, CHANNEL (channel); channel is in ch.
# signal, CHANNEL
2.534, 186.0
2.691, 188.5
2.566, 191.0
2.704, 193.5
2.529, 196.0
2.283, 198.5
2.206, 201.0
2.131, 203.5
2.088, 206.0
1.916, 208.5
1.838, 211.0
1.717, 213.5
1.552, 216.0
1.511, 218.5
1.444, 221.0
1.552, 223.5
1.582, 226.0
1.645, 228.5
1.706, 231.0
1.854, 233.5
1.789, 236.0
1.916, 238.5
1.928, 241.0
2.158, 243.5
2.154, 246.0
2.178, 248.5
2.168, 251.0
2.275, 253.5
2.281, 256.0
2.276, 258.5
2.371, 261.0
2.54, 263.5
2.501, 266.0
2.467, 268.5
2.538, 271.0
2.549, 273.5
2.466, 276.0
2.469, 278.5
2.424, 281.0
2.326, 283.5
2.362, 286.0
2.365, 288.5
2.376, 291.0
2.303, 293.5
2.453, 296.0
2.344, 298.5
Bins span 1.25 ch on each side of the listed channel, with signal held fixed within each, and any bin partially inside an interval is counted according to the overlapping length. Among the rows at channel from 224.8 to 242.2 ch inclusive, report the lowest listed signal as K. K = 1.582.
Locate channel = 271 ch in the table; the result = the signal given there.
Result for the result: 2.538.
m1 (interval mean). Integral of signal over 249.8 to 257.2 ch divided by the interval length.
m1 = 2.24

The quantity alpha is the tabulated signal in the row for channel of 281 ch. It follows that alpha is 2.424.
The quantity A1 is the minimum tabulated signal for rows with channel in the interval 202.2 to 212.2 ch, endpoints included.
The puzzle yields 1.838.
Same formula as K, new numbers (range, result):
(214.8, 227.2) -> 1.444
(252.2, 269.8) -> 2.275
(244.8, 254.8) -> 2.154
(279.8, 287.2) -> 2.326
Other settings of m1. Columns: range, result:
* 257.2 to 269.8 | 2.43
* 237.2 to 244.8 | 2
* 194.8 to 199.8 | 2.4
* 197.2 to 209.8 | 2.13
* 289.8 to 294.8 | 2.34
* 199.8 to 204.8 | 2.17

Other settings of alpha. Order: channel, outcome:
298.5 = 2.344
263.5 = 2.54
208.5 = 1.916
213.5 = 1.717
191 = 2.566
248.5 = 2.178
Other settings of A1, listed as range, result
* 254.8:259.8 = 2.276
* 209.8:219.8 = 1.511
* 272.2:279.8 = 2.466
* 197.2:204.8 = 2.131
